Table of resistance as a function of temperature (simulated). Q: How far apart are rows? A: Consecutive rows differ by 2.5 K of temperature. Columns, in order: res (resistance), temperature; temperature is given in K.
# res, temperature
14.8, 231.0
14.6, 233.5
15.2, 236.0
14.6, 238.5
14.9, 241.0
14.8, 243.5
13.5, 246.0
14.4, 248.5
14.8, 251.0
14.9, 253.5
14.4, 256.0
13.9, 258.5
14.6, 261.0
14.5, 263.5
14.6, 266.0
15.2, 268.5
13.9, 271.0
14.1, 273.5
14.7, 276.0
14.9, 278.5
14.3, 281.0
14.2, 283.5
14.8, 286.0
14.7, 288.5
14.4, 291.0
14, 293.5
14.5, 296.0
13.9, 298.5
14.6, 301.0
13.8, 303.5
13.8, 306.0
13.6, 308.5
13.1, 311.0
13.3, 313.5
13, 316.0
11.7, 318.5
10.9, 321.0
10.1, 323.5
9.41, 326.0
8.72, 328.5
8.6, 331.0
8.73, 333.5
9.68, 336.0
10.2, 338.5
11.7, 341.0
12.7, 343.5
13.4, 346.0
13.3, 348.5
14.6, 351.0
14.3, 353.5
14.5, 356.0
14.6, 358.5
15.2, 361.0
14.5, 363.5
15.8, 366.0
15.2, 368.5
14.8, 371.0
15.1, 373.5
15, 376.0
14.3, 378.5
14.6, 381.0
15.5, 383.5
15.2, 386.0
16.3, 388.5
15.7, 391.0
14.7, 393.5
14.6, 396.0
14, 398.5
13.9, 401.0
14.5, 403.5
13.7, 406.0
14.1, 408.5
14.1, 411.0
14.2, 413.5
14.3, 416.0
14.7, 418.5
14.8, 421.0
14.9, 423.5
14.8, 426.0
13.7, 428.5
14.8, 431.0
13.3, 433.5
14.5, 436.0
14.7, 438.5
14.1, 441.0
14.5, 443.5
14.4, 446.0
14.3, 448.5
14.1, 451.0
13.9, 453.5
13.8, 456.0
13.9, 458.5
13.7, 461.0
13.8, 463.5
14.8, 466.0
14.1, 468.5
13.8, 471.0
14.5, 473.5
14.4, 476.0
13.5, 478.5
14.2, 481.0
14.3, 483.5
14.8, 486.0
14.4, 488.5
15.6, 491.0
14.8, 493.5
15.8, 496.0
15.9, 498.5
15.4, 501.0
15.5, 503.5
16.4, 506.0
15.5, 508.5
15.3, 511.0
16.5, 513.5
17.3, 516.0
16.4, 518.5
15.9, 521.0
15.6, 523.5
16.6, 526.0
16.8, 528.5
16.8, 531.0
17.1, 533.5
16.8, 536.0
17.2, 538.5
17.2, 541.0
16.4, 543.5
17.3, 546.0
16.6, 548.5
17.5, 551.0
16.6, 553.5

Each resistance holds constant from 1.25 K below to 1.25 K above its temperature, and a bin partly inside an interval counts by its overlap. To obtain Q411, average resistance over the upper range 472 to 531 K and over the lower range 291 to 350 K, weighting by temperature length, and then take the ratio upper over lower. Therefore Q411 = 1.28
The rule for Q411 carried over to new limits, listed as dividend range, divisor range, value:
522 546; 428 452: 1.17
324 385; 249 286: 0.90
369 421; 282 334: 1.16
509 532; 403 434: 1.14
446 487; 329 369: 1.10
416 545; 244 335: 1.13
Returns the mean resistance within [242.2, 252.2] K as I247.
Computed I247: 14.4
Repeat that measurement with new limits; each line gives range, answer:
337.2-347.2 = 12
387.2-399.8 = 15.1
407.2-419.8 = 14.3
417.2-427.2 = 14.8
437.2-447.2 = 14.4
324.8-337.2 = 9.02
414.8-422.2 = 14.6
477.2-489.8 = 14.2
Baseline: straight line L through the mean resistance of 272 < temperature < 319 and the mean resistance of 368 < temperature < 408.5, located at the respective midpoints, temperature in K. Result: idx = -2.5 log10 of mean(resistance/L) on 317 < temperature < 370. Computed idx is 0.17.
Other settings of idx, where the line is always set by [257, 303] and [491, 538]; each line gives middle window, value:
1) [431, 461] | 0.11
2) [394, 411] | 0.09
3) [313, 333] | 0.36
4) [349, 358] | 0.04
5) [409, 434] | 0.08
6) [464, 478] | 0.11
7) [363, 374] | 0.00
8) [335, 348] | 0.26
